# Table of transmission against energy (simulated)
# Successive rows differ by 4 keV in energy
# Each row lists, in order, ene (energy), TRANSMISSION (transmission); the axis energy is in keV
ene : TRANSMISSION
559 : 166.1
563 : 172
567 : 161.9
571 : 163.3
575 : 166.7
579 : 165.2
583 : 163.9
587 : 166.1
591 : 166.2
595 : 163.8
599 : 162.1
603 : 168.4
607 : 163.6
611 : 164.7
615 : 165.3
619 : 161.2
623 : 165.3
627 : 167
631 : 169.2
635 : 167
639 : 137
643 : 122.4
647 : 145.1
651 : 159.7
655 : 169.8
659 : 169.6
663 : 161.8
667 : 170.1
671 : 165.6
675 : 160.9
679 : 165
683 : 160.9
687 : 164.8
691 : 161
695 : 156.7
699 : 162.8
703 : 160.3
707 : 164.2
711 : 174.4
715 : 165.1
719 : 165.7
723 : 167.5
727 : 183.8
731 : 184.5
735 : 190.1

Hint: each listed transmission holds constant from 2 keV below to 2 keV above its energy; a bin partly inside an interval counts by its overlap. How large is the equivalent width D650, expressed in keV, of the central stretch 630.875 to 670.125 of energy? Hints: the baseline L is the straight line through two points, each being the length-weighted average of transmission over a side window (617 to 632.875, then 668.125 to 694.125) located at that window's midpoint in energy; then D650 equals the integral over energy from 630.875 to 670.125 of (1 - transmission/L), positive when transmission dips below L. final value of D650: 1.8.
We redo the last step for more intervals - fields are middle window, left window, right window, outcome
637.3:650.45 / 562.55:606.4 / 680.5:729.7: 2.2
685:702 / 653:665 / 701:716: 0.5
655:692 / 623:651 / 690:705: -1.8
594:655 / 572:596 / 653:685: 2.3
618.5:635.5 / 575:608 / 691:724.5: -0.1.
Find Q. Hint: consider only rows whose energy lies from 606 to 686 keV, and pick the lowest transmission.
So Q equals 122.4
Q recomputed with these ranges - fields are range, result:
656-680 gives 160.9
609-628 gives 161.2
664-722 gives 156.7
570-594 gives 163.3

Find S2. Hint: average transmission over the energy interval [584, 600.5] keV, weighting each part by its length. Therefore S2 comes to 165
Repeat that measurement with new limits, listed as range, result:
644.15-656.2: 155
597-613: 165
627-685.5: 159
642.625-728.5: 163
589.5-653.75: 159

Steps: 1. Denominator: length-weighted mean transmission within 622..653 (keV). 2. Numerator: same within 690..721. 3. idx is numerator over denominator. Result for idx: 1.1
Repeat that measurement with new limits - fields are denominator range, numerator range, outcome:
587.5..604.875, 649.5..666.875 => 1.00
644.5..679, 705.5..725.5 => 1.03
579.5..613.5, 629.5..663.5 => 0.94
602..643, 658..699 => 1.02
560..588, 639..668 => 0.94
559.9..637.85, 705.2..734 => 1.05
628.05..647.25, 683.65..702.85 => 1.08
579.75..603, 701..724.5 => 1.01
